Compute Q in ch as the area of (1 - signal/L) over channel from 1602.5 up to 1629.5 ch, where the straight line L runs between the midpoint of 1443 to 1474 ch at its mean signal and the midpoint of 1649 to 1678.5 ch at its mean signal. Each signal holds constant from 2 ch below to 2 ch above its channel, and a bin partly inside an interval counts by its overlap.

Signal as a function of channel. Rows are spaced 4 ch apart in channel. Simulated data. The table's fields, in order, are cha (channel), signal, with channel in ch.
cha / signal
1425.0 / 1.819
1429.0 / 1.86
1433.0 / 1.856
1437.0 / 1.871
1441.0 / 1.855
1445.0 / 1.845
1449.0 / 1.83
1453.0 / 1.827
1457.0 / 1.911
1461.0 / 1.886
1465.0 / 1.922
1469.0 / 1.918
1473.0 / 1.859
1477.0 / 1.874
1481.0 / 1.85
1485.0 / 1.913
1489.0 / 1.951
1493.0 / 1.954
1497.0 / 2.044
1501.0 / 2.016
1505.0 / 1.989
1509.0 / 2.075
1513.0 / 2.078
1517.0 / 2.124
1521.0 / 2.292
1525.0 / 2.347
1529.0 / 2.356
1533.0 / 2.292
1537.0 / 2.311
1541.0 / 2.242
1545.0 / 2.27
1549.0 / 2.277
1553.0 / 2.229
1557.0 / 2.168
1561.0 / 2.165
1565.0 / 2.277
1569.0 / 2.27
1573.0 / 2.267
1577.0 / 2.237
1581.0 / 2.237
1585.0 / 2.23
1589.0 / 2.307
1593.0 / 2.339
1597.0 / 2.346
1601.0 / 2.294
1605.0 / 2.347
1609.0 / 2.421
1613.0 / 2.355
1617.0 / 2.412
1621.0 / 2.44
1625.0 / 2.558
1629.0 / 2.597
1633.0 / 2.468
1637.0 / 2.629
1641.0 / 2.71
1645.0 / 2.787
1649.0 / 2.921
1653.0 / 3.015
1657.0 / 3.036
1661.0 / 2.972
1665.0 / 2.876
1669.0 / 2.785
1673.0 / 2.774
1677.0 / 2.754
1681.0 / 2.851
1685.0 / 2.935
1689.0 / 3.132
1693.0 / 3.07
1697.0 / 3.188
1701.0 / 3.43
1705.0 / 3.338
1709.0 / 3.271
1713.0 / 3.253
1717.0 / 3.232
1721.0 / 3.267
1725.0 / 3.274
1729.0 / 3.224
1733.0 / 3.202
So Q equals 2.2 ch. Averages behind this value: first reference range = 1.88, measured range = 2.44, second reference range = 2.89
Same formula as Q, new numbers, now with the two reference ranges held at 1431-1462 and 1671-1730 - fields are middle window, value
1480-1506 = 1.6 ch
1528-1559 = 1.0 ch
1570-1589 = 2.1 ch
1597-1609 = 1.4 ch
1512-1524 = 0.2 ch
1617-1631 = 1.2 ch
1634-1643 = 0.6 ch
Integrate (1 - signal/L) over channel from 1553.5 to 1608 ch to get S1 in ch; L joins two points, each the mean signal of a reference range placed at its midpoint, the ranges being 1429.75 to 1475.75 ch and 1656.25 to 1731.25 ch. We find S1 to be 5.3 ch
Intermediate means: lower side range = 1.87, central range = 2.27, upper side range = 3.09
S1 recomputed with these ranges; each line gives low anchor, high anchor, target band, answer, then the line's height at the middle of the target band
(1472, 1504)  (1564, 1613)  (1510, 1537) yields -2.4 ch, 2.07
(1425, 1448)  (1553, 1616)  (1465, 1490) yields 1.0 ch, 1.97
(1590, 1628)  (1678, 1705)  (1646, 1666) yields -1.2 ch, 2.8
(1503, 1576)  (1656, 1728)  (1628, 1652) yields 0.8 ch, 2.79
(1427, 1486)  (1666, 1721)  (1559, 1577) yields 1.5 ch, 2.44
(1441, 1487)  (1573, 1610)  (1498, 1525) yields -1.0 ch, 2.03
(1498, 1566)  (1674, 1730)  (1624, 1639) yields 1.1 ch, 2.76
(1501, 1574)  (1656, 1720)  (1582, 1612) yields 2.7 ch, 2.55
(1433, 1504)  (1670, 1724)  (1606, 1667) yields 2.6 ch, 2.79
